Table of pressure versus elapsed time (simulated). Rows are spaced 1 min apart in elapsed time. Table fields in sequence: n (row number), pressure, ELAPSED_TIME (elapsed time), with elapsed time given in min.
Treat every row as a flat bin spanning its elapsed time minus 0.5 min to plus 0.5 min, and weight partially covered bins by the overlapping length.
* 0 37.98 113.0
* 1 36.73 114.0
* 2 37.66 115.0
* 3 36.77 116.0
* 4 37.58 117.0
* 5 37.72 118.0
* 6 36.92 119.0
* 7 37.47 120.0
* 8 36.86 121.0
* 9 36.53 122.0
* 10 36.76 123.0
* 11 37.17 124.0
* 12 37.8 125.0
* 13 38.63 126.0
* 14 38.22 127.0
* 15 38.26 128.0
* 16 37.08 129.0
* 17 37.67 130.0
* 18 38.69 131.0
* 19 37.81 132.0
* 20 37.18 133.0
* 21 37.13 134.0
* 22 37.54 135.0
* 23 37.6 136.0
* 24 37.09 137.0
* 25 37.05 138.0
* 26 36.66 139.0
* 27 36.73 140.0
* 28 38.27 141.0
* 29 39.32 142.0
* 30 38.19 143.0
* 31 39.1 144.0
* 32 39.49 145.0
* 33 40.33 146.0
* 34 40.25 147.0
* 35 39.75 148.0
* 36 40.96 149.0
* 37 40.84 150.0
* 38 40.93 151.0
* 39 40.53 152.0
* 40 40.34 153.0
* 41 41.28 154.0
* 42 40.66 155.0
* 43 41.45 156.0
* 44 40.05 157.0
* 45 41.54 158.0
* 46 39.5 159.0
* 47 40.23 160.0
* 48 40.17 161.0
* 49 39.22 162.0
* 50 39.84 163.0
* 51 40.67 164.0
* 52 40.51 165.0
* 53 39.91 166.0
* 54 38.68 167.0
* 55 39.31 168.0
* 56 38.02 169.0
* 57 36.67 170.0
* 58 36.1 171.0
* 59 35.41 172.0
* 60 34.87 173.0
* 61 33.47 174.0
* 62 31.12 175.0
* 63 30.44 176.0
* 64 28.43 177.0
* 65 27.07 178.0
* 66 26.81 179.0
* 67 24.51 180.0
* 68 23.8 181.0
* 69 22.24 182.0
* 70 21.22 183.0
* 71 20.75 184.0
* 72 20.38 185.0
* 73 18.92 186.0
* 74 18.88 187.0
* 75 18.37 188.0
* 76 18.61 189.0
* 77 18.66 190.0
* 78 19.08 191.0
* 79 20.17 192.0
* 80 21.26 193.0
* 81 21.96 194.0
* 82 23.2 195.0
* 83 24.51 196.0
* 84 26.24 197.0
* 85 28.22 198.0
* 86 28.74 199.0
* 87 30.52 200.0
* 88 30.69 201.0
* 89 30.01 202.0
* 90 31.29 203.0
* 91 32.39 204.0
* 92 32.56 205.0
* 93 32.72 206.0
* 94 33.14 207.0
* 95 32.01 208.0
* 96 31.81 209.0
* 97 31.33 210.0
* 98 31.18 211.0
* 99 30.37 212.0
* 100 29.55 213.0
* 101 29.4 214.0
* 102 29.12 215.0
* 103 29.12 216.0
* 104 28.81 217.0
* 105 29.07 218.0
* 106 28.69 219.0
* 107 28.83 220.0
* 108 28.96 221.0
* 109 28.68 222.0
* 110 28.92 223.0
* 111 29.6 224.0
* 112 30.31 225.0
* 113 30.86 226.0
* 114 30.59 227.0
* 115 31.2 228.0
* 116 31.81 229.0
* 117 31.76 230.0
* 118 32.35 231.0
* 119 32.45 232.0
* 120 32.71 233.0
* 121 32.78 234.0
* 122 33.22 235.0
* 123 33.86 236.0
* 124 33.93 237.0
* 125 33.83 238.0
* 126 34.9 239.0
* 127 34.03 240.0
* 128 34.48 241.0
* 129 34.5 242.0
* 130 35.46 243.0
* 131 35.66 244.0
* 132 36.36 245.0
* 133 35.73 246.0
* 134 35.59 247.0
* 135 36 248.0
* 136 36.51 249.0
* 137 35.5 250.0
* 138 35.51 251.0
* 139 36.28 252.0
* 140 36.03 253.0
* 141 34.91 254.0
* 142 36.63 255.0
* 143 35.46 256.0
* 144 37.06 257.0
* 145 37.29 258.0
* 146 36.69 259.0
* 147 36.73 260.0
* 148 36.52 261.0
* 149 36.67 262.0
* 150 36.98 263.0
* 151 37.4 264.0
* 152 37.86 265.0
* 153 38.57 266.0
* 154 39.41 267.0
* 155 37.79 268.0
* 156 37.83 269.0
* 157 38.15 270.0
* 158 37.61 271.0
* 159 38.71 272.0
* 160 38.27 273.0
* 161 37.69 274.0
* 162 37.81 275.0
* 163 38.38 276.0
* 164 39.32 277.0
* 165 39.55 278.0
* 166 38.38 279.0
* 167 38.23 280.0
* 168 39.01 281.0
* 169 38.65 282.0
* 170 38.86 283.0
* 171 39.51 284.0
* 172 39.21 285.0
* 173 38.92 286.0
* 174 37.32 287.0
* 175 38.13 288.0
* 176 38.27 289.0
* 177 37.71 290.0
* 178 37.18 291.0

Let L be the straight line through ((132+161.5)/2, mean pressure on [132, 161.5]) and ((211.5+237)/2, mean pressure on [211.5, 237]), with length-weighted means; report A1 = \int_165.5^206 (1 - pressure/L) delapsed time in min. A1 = 8.5 min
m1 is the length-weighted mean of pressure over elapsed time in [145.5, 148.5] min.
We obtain 40.1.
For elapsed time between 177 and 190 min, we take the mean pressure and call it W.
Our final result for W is 21.9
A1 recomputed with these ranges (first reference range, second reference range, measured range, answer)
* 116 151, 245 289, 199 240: 7.1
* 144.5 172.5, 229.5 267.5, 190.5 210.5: 5.1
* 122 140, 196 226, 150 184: -1.2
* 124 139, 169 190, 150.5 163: -3.4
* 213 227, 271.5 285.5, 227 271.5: -1.9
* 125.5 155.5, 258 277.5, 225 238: 2.0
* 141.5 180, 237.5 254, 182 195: 5.9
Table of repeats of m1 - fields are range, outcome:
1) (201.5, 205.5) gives 31.6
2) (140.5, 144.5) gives 38.7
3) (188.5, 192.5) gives 19.1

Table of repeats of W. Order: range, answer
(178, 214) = 26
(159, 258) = 31.1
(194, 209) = 29.5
